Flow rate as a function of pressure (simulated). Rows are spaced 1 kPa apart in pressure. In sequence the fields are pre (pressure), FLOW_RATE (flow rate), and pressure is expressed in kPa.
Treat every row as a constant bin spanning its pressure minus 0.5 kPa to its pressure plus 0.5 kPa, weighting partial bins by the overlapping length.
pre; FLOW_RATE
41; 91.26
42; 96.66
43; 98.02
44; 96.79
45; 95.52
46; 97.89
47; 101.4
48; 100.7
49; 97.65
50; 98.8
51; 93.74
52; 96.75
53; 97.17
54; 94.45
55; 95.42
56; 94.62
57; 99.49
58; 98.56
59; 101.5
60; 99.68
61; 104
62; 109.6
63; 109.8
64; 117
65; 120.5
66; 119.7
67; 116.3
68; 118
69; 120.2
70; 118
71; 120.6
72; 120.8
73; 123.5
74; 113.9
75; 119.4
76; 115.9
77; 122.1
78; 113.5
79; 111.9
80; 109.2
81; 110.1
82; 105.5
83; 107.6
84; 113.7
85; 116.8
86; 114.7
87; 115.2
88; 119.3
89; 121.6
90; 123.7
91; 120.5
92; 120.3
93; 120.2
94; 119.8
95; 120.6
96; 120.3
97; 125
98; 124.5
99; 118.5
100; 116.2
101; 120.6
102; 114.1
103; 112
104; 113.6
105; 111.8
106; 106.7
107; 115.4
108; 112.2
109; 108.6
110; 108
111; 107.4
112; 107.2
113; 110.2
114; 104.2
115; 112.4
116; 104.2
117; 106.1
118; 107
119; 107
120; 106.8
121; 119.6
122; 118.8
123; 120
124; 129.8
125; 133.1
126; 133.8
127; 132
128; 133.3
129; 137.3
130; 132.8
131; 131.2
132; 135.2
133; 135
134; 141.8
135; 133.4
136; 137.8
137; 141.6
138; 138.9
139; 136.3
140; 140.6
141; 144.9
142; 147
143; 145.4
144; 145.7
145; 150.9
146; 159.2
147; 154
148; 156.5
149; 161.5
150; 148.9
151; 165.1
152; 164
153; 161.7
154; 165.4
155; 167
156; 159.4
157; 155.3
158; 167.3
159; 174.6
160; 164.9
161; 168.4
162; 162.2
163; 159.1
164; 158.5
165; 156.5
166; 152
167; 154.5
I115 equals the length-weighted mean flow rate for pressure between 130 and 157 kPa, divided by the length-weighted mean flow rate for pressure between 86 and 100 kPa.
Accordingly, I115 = 1.23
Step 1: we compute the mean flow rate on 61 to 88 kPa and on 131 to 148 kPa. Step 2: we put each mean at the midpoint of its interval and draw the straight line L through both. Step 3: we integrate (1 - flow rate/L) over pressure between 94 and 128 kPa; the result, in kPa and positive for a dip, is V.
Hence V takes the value 3.9 kPa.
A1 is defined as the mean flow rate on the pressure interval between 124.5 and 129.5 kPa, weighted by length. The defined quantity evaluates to 134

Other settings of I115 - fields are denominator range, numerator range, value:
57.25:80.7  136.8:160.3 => 1.36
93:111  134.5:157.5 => 1.31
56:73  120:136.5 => 1.17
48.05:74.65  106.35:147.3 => 1.18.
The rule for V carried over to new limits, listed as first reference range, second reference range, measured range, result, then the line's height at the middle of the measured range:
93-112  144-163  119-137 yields 1.1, 138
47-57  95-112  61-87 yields -2.7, 105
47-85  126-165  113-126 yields 2.1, 137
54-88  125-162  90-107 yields 1.1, 126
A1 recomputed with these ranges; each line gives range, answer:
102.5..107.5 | 112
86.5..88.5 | 117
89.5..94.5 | 121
